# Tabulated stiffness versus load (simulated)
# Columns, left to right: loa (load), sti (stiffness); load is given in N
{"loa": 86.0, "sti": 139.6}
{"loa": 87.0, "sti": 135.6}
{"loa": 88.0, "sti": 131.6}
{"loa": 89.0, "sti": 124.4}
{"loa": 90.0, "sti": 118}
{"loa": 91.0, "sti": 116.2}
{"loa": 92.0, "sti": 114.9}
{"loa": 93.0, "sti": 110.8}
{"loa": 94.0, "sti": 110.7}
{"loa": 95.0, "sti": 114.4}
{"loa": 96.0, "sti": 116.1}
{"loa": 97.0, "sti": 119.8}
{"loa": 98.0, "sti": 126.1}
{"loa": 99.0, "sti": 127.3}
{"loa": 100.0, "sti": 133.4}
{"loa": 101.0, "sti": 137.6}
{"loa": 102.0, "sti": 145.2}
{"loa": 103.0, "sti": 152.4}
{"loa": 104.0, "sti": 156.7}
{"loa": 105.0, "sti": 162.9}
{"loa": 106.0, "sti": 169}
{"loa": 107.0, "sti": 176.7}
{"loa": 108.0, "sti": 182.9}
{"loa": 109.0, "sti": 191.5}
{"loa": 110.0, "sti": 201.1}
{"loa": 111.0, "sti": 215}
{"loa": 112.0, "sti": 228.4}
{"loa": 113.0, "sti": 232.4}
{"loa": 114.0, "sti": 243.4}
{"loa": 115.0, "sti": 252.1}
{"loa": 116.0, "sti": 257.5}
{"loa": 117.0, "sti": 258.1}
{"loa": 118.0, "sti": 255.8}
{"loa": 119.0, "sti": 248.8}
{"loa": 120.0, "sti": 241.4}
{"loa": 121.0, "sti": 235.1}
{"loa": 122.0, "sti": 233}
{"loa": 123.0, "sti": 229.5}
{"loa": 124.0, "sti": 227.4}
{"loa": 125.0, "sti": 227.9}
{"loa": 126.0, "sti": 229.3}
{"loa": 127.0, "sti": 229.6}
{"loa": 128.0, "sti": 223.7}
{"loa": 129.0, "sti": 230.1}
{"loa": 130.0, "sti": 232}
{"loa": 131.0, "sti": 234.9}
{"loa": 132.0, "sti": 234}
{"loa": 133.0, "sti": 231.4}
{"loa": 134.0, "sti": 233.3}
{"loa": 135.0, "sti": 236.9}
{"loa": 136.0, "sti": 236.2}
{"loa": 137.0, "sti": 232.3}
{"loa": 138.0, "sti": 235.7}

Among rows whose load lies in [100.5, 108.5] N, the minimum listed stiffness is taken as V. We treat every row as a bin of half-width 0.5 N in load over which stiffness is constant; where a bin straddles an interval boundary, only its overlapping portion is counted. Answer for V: 137.6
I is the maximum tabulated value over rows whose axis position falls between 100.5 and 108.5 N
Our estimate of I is 182.9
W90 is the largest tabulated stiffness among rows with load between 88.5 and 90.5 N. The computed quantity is 124.4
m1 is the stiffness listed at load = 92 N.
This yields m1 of 114.9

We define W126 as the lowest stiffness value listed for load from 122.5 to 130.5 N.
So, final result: 223.7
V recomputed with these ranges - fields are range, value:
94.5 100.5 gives 114.4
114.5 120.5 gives 241.4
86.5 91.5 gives 116.2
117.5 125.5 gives 227.4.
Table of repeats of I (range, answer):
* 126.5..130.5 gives 232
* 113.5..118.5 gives 258.1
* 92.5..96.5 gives 116.1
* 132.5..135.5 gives 236.9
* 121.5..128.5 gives 233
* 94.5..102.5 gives 145.2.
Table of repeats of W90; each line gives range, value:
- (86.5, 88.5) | 135.6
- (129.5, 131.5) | 234.9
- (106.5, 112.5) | 228.4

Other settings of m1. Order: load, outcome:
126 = 229.3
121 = 235.1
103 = 152.4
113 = 232.4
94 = 110.7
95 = 114.4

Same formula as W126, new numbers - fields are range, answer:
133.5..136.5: 233.3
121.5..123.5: 229.5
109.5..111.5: 201.1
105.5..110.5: 169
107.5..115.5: 182.9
